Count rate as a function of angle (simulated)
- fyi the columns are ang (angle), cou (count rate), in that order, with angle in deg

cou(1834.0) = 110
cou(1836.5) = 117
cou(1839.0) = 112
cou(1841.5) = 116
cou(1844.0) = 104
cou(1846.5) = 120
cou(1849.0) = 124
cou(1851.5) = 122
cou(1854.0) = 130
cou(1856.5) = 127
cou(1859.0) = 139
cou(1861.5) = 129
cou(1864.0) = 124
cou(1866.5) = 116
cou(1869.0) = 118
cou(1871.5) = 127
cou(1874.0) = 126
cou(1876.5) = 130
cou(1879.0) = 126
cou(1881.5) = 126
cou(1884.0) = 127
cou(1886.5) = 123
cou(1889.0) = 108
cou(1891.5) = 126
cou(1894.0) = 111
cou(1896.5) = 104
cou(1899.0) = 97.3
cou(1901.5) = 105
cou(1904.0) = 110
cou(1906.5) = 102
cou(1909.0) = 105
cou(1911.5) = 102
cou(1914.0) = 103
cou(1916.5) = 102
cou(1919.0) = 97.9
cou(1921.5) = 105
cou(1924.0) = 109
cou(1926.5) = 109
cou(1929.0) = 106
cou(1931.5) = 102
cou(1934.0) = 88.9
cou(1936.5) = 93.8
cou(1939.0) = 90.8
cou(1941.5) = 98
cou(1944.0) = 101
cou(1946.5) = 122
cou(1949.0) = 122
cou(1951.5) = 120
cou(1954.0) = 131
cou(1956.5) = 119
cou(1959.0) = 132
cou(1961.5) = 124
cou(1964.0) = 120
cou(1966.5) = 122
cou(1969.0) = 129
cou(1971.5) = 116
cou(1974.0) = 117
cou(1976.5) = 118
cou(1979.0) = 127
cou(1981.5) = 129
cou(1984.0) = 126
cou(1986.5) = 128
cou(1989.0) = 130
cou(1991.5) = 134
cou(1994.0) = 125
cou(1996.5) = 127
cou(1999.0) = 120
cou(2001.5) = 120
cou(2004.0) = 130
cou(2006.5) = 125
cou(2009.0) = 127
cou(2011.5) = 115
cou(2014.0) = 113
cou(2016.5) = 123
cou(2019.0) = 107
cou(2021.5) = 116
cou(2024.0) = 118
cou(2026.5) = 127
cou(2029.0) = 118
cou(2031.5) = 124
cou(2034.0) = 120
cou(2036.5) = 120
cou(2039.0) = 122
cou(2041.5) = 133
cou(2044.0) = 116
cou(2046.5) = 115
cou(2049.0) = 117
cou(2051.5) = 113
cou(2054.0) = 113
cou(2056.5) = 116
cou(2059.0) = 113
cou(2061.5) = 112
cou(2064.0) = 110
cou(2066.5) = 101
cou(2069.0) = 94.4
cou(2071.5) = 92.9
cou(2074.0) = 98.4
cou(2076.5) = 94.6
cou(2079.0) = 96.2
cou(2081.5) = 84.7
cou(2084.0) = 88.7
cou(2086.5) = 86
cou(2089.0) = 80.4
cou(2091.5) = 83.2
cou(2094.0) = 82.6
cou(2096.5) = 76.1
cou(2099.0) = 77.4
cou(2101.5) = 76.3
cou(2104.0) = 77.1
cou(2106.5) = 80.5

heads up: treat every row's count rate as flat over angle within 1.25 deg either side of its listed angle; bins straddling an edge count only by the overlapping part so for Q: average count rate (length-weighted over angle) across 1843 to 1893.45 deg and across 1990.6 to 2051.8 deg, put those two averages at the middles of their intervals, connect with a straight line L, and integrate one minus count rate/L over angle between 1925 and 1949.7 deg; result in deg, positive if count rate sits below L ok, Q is 3.9 deg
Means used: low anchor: 124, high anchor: 121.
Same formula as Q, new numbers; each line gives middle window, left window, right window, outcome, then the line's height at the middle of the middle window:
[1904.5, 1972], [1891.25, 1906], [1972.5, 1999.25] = 3.39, 116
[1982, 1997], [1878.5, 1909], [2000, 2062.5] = -1.44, 117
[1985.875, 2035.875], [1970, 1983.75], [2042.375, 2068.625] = -1.91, 118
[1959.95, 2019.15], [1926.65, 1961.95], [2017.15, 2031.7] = -4.45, 115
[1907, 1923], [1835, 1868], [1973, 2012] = 2.67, 123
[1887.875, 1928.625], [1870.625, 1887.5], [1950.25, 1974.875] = 6.27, 125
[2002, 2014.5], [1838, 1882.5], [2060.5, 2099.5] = -2.54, 102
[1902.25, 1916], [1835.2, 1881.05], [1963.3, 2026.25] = 2.06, 123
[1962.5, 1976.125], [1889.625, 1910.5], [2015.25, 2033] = -0.81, 114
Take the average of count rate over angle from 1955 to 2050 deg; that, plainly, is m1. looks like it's 122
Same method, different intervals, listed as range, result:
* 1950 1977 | 123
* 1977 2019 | 124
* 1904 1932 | 104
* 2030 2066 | 117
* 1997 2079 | 115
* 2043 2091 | 102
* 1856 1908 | 119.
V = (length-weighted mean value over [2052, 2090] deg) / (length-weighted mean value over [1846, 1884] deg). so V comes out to 0.79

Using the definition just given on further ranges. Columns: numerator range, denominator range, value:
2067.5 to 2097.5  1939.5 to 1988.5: 0.73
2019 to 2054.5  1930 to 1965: 1.07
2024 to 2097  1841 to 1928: 0.91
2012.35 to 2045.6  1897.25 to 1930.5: 1.15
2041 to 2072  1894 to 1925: 1.07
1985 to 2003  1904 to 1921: 1.23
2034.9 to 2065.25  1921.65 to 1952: 1.11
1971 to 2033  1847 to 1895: 0.99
